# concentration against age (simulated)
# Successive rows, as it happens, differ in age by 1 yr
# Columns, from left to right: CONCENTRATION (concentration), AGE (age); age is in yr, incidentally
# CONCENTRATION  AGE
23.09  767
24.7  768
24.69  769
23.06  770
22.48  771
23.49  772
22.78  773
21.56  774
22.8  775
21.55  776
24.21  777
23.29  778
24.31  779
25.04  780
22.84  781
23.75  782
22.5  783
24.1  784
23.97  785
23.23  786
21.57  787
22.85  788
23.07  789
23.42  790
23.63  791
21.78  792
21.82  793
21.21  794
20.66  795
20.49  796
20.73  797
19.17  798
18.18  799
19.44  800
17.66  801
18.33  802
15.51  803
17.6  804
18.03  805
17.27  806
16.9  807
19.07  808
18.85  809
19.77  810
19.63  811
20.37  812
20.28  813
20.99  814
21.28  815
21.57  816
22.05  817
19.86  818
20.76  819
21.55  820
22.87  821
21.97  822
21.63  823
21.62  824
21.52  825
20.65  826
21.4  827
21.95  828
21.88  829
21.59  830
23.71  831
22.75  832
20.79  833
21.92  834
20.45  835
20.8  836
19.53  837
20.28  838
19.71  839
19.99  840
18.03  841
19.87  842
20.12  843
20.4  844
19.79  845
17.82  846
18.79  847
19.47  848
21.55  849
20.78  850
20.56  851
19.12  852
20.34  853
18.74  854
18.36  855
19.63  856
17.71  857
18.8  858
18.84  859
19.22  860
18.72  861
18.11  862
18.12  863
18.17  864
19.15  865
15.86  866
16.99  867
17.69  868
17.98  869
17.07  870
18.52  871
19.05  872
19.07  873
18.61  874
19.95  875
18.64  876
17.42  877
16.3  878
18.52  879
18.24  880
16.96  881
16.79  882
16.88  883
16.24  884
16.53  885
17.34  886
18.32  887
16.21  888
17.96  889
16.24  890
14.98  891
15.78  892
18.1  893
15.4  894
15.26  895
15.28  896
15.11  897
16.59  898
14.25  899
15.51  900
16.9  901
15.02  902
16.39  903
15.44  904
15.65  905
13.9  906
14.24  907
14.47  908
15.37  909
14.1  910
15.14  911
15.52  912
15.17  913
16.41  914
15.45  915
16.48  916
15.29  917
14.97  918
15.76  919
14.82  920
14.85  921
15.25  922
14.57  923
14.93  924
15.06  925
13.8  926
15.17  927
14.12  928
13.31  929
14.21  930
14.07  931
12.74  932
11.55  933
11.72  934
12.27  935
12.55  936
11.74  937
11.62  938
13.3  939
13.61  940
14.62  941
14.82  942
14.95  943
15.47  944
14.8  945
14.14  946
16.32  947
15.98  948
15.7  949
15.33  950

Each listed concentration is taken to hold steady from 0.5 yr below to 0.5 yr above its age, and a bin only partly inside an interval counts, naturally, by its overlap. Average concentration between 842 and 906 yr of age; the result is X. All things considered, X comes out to 17.7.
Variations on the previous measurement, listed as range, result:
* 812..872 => 20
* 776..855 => 20.8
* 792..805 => 19.3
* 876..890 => 17.2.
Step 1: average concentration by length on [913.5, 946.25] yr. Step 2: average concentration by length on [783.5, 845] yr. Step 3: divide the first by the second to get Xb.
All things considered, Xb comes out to 0.69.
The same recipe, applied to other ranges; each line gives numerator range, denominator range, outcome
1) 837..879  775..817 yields 0.90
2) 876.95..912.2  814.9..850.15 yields 0.77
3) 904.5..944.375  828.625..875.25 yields 0.74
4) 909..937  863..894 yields 0.82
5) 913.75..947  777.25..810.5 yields 0.68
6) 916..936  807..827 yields 0.68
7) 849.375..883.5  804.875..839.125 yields 0.89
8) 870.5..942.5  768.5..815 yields 0.73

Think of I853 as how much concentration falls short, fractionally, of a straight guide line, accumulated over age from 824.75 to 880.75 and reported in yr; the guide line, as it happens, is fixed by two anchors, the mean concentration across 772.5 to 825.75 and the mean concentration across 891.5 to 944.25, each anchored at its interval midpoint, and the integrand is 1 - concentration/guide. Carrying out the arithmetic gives -3.7 yr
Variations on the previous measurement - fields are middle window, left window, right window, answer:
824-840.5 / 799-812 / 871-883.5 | -2.74 yr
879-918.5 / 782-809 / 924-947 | -1.10 yr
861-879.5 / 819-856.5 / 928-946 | 0.15 yr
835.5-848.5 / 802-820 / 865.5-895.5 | -0.78 yr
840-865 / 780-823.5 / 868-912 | -1.18 yr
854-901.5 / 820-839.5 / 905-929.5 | 1.23 yr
